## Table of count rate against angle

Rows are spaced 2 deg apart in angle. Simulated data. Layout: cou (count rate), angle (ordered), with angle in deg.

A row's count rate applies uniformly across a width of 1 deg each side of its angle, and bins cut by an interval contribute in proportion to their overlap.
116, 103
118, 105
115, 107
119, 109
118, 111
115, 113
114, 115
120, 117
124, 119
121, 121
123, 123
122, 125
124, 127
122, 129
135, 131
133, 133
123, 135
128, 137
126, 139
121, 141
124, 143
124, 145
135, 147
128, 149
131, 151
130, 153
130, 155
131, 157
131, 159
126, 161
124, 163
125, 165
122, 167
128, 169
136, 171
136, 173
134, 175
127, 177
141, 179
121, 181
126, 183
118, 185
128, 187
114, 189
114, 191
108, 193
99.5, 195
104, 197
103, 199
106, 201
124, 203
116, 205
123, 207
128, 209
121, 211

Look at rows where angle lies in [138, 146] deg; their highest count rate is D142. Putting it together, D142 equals 126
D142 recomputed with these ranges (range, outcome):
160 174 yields 136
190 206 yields 124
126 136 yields 135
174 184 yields 141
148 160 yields 131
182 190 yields 128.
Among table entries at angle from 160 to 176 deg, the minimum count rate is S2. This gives 122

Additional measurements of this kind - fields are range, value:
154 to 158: 130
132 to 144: 121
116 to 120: 120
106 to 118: 114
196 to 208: 103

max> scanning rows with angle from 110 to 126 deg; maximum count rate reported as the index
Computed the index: 124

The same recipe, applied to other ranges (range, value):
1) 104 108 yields 118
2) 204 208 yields 123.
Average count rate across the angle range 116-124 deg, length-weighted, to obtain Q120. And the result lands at 122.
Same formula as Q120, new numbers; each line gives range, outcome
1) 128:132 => 128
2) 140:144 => 122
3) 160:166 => 125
